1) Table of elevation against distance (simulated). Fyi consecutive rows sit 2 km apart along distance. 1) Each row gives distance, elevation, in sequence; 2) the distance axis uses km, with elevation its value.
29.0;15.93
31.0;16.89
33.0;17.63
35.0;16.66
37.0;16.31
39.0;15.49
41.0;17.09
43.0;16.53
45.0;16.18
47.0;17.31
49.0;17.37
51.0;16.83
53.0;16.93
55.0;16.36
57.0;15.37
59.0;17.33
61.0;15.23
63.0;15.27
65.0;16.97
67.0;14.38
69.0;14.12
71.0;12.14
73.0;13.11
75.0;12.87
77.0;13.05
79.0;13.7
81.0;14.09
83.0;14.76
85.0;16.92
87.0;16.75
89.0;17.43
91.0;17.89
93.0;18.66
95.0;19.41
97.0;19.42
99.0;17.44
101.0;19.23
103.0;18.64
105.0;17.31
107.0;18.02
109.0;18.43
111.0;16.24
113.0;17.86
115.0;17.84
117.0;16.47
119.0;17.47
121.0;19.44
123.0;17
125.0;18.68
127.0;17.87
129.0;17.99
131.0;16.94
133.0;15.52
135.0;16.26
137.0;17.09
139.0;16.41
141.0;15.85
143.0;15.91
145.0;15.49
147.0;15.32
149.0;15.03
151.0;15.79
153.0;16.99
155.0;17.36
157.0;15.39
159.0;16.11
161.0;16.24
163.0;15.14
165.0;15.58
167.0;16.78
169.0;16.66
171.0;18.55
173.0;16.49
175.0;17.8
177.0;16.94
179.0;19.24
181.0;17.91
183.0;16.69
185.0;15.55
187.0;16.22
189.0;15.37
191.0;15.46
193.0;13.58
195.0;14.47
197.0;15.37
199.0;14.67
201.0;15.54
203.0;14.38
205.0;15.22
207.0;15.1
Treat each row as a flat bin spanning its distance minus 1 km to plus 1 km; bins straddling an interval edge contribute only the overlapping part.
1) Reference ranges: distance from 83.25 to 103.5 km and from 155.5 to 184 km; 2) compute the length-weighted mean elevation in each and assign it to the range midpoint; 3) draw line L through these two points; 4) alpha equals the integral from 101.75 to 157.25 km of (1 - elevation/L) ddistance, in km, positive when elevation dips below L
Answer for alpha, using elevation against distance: 1.57 km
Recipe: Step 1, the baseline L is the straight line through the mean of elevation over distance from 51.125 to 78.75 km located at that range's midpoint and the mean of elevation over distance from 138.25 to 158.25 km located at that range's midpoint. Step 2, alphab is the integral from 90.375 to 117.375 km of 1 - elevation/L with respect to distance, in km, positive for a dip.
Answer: -4.8 km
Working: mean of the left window 14.9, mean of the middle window 18.1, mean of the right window 16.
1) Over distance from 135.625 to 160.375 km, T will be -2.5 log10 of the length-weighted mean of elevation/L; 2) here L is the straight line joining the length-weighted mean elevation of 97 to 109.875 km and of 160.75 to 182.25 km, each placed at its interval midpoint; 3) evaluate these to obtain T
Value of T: 0.09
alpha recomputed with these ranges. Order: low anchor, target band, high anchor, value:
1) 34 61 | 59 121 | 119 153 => 0.7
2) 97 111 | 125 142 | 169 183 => 1.0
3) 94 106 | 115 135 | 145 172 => 0.1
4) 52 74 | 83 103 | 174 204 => -3.4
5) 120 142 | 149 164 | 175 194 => 0.7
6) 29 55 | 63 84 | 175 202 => 3.3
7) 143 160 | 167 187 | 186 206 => -2.4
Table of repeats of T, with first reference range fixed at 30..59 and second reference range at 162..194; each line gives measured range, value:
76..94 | 0.05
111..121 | -0.06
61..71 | 0.12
